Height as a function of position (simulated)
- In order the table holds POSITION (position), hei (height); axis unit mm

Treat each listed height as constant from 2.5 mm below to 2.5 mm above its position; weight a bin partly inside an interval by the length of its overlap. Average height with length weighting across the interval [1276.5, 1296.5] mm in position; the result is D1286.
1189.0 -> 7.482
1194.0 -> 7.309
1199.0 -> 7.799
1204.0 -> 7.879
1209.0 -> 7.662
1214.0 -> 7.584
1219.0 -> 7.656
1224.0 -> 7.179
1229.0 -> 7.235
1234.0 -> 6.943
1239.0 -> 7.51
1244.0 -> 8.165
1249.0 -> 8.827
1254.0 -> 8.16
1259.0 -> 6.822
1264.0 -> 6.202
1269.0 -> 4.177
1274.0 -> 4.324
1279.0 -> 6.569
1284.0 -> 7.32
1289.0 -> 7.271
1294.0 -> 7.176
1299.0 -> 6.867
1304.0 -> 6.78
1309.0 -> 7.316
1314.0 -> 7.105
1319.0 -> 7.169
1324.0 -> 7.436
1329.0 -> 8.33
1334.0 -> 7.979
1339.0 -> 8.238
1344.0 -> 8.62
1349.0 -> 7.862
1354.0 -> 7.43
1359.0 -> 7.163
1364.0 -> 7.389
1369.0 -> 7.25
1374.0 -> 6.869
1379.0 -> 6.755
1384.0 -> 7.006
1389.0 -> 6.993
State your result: 7.08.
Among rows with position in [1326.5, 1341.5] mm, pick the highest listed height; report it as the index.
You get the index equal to 8.33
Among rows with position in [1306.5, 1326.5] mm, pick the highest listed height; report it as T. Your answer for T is 7.436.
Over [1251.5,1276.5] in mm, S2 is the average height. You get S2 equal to 5.94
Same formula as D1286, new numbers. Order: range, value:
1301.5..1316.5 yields 7.07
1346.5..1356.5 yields 7.65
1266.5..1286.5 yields 5.6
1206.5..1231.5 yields 7.46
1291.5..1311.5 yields 7.03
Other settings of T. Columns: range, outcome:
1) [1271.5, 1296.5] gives 7.32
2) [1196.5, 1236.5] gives 7.879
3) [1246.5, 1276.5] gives 8.827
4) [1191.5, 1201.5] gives 7.799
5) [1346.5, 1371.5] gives 7.862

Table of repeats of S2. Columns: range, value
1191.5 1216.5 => 7.65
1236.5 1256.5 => 8.17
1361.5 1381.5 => 7.07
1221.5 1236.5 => 7.12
